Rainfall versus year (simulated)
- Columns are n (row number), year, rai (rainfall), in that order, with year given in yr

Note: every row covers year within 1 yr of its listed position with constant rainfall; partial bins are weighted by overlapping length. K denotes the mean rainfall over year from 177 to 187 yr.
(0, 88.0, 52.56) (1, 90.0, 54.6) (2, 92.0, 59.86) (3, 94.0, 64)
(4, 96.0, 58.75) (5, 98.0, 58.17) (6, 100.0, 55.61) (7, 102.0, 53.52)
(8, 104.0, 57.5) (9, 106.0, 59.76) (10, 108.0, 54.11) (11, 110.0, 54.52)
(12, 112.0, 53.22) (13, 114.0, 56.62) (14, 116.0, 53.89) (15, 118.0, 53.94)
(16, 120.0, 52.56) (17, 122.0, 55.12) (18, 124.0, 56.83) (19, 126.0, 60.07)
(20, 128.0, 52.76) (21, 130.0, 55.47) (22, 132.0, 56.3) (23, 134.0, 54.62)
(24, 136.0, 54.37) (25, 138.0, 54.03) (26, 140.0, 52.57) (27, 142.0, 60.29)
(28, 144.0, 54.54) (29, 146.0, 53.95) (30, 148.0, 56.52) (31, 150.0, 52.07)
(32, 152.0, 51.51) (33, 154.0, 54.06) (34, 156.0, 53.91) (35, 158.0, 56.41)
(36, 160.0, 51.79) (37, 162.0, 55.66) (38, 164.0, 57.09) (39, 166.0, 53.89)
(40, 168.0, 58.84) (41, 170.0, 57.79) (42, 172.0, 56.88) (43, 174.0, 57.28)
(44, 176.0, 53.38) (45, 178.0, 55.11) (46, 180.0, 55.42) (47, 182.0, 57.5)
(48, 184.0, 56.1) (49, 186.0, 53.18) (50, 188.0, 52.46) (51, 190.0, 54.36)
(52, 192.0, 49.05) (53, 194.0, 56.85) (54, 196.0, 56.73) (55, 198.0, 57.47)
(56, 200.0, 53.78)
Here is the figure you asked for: 55.5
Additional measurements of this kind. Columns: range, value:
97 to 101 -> 56.9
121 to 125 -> 56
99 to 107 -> 56.6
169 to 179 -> 56.1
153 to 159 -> 54.8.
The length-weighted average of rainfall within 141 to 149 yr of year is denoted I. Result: 56.3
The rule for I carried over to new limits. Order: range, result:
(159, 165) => 54.8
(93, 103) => 58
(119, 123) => 53.8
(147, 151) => 54.3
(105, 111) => 56.1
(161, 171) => 56.7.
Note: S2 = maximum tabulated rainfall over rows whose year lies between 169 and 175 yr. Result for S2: 57.79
